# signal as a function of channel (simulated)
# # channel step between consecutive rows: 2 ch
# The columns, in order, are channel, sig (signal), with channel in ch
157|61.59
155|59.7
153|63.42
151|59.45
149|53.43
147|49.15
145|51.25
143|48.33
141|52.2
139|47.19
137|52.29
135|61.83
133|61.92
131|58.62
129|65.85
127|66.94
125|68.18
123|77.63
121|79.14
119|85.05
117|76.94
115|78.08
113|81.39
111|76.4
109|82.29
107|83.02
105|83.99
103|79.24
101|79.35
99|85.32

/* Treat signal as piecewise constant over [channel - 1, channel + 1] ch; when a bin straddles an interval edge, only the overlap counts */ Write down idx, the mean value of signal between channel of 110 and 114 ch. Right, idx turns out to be 78.9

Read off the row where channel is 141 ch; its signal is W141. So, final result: 52.2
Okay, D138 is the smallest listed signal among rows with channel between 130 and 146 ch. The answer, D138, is 47.19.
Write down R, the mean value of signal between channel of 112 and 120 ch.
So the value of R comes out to 80.4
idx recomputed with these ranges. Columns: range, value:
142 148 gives 49.6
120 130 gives 71.5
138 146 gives 49.7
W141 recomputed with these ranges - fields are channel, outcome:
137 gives 52.29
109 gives 82.29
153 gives 63.42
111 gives 76.4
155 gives 59.7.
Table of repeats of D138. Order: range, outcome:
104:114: 76.4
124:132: 58.62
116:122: 76.94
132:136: 61.83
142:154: 48.33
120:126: 68.18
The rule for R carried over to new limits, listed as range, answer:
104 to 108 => 83.5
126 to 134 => 63.3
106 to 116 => 80.2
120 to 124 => 78.4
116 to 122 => 80.4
